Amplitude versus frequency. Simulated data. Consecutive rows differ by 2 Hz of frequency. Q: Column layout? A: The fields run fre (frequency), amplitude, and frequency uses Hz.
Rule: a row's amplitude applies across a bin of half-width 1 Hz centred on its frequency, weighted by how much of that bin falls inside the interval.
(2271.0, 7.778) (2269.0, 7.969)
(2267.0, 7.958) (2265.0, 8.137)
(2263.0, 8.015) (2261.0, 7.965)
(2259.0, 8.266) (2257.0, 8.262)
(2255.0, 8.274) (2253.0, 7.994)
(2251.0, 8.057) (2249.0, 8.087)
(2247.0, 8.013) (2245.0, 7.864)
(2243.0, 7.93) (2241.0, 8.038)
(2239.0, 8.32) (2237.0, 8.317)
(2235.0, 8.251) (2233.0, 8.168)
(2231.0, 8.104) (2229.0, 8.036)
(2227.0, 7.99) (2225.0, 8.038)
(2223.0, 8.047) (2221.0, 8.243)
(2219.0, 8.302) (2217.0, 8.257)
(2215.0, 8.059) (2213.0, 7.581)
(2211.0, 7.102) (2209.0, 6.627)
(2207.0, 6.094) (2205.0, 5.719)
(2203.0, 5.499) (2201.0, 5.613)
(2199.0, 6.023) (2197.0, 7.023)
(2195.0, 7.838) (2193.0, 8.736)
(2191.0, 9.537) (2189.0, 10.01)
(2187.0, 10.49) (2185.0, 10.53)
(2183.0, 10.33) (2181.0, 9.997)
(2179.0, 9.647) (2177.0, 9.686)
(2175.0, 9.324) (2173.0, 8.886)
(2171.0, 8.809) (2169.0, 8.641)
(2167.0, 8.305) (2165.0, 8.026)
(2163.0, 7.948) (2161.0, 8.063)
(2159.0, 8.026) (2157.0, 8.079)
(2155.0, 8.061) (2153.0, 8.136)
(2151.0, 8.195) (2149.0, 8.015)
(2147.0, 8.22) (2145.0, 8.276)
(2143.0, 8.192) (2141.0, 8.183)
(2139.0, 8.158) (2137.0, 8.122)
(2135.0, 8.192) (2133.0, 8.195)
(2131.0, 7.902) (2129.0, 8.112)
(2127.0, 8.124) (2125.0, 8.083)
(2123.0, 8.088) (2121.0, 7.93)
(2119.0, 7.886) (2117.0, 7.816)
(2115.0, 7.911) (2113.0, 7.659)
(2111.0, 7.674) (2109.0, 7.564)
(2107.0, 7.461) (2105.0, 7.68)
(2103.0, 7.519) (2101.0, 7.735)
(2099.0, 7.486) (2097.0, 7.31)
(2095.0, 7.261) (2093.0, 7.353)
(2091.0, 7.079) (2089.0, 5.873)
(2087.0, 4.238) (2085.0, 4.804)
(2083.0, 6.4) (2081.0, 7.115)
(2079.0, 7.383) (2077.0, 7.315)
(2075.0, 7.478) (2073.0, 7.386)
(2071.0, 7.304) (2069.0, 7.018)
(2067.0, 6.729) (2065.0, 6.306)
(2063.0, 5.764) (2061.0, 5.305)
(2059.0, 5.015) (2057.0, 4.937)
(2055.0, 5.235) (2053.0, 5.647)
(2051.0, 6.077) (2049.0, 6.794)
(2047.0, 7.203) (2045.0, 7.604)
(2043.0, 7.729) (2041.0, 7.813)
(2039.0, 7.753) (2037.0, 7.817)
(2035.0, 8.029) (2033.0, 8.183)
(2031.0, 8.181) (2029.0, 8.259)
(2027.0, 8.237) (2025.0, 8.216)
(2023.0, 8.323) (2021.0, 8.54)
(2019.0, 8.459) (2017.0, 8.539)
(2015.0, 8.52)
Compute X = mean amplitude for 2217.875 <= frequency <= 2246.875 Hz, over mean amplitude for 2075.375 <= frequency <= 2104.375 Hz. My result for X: 1.19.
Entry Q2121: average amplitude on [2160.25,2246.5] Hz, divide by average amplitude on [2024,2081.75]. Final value 1.16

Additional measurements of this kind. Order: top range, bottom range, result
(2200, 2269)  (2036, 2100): 1.17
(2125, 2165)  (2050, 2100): 1.27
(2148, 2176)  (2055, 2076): 1.33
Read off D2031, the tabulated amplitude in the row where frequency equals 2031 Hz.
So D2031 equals 8.181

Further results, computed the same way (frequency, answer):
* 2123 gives 8.088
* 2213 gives 7.581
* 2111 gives 7.674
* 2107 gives 7.461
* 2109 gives 7.564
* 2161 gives 8.063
